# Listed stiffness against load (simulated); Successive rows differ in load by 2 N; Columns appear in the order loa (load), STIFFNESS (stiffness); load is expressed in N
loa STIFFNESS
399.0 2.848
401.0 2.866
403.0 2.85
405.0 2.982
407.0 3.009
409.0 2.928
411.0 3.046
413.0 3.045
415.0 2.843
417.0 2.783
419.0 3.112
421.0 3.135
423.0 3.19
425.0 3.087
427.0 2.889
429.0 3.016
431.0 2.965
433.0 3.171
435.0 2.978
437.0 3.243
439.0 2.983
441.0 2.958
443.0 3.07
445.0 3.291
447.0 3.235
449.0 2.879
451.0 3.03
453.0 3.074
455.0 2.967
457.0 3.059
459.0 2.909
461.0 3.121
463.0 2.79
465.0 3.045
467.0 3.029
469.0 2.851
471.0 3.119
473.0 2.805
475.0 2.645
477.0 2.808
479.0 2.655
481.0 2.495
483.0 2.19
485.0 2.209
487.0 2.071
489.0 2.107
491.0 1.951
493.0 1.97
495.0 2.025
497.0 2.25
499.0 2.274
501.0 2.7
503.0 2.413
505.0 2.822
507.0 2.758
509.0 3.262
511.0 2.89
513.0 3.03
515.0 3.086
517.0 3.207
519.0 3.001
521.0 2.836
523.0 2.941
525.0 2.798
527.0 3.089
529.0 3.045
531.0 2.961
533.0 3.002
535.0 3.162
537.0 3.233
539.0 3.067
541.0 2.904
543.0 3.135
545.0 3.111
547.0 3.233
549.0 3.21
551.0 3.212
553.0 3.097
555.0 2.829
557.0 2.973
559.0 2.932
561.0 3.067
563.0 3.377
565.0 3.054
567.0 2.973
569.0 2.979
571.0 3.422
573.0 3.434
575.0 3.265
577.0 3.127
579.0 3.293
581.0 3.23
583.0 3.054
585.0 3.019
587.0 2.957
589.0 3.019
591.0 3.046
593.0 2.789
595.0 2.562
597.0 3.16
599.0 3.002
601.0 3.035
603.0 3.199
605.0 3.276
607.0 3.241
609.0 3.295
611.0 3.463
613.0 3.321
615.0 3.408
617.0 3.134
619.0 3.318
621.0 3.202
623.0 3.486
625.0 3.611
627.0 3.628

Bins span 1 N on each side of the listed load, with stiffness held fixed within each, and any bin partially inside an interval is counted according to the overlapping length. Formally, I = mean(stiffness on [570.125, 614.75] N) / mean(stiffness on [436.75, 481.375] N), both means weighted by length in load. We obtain 1.06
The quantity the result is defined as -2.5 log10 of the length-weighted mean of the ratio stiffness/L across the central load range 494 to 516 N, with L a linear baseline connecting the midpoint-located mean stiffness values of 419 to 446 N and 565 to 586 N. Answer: 0.17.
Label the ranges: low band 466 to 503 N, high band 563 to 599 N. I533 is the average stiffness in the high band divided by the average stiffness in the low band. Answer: 1.26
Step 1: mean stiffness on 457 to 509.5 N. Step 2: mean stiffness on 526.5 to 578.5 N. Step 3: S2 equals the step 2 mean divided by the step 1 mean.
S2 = 1.20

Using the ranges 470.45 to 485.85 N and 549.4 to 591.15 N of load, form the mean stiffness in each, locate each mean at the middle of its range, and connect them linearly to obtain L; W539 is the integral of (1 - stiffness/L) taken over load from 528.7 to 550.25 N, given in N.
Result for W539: -1.1 N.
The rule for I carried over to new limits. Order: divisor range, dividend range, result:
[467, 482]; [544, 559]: 1.11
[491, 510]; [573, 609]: 1.25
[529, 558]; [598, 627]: 1.07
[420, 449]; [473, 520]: 0.83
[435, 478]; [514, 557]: 1.02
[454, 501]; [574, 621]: 1.22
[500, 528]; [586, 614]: 1.06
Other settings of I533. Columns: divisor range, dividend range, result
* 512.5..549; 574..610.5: 1.01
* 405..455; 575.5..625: 1.04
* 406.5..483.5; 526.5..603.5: 1.04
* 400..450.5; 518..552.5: 1.01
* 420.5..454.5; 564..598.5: 1.00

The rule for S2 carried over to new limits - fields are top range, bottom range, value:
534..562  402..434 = 1.03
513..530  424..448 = 0.98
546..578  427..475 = 1.04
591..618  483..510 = 1.33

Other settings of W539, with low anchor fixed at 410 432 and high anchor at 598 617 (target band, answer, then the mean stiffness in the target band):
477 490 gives 3.20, 2.33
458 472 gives 0.39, 2.98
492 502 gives 2.77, 2.24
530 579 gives 0.90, 3.12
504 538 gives 1.39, 3.01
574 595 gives 1.04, 3.06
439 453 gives -0.13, 3.07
